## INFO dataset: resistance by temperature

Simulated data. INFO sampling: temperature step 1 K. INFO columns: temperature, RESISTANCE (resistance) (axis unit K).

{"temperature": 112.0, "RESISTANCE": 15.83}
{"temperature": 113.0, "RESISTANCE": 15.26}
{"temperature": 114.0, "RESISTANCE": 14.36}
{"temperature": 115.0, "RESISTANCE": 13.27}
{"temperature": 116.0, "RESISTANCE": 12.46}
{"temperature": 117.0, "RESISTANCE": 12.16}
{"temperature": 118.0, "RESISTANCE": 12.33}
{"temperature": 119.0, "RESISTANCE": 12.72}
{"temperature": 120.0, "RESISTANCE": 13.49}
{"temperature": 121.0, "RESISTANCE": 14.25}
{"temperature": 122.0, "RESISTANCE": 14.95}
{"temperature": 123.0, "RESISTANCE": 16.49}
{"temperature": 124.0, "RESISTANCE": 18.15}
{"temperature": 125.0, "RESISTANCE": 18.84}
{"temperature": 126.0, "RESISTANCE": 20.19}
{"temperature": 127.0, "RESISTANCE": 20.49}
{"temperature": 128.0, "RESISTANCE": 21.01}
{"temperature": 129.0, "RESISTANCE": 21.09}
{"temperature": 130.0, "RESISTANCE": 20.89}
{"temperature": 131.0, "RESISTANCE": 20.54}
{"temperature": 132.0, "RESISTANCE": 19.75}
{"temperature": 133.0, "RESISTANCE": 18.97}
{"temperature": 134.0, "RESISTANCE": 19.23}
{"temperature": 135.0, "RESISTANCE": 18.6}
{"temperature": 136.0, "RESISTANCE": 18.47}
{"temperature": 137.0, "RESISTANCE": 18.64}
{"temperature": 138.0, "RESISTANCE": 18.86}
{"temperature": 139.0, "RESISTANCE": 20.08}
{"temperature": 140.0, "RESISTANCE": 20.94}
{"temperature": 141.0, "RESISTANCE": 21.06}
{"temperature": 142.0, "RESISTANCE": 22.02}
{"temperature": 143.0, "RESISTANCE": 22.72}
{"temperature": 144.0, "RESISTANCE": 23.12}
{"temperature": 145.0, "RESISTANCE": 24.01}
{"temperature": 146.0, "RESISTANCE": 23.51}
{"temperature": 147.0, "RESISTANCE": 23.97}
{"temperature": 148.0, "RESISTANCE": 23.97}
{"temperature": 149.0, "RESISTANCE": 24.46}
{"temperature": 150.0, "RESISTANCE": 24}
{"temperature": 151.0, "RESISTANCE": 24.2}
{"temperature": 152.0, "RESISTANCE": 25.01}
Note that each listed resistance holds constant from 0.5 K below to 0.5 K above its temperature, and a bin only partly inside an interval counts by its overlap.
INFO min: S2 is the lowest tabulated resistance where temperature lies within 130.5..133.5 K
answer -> 18.97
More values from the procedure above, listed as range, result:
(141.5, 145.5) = 22.02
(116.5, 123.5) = 12.16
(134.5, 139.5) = 18.47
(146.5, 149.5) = 23.97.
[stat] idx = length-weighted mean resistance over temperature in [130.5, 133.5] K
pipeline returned 19.8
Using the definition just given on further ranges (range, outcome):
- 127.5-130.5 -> 21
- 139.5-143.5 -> 21.7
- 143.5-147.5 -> 23.7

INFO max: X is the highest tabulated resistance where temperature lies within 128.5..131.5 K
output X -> 21.09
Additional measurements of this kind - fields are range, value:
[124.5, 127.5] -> 20.49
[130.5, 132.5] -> 20.54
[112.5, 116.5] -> 15.26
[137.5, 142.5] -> 22.02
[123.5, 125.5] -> 18.84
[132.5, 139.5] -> 20.08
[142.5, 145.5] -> 24.01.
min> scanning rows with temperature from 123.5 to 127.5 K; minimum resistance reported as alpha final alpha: 18.15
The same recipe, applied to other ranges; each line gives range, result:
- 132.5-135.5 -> 18.6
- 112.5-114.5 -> 14.36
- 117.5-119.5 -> 12.33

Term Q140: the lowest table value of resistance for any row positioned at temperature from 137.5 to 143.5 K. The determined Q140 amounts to 18.86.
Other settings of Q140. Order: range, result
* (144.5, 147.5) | 23.51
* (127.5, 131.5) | 20.54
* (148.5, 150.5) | 24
